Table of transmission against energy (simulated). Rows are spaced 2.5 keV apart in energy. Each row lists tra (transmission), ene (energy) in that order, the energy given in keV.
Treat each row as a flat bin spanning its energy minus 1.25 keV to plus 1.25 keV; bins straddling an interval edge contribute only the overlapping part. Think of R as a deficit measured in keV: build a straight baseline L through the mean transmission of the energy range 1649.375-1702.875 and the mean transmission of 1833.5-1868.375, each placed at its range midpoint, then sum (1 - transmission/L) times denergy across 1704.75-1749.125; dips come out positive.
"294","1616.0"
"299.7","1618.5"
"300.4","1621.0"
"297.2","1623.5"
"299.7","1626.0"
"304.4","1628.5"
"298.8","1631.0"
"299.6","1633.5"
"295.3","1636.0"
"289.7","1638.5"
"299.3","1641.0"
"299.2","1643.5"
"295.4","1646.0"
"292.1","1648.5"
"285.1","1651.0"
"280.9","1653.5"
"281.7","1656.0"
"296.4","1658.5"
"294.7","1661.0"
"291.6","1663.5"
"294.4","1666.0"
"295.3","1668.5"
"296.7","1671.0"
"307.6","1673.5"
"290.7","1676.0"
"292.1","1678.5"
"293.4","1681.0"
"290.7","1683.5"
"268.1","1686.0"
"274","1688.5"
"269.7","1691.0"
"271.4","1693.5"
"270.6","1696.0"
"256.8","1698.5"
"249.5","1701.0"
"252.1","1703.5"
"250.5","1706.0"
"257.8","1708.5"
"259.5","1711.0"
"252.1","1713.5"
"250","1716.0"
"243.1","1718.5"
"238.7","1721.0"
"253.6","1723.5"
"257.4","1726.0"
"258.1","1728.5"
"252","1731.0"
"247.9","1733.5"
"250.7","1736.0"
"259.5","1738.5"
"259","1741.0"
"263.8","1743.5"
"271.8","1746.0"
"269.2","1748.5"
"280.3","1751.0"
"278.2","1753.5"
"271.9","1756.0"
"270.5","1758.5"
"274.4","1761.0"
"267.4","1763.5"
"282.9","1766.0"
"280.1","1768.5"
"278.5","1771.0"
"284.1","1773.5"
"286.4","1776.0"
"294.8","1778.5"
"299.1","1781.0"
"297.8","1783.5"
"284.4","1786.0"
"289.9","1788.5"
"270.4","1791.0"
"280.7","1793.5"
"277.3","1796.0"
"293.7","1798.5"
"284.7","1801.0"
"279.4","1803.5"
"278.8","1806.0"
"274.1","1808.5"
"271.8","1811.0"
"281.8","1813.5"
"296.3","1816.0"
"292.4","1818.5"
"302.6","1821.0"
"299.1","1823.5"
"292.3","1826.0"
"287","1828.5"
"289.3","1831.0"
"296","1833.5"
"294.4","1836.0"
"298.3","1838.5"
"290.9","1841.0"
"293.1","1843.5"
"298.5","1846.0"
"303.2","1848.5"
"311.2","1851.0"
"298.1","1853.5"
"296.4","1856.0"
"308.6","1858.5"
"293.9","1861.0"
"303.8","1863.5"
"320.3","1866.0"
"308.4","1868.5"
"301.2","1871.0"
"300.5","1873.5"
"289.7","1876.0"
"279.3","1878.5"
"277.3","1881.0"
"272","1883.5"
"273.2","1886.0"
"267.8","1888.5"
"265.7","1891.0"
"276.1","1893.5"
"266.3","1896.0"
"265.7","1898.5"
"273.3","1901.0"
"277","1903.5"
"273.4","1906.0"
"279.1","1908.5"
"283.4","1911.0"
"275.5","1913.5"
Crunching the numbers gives 5.11 keV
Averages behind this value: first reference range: 283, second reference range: 301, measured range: 255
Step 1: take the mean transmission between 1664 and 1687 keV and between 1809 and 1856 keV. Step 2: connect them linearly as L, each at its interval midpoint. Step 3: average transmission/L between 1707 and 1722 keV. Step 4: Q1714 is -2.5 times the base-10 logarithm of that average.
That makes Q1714 0.17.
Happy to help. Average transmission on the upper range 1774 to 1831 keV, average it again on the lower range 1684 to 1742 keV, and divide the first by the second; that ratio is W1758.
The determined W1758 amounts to 1.1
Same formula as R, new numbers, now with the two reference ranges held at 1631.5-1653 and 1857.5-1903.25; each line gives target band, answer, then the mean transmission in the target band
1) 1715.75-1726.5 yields 1.6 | 248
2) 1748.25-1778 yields 1.2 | 278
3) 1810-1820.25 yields 0.0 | 287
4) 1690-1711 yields 2.3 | 260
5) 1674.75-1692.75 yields 0.6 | 282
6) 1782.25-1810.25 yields 0.6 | 283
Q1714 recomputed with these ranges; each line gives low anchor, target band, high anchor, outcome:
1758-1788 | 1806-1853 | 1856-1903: -0.03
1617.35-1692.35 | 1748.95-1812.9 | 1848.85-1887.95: 0.05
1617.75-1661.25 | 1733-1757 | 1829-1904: 0.10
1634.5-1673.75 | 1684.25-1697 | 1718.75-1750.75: 0.02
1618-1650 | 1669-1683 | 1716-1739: -0.07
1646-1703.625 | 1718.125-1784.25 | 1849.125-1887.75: 0.07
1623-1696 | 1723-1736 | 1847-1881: 0.16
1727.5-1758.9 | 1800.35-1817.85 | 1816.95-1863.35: 0.02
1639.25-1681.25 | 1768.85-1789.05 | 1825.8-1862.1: 0.02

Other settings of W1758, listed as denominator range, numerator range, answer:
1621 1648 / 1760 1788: 0.96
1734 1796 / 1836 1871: 1.09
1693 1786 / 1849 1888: 1.11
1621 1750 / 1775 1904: 1.05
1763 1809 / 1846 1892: 1.03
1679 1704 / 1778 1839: 1.06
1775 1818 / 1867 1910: 0.98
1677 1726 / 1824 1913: 1.10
